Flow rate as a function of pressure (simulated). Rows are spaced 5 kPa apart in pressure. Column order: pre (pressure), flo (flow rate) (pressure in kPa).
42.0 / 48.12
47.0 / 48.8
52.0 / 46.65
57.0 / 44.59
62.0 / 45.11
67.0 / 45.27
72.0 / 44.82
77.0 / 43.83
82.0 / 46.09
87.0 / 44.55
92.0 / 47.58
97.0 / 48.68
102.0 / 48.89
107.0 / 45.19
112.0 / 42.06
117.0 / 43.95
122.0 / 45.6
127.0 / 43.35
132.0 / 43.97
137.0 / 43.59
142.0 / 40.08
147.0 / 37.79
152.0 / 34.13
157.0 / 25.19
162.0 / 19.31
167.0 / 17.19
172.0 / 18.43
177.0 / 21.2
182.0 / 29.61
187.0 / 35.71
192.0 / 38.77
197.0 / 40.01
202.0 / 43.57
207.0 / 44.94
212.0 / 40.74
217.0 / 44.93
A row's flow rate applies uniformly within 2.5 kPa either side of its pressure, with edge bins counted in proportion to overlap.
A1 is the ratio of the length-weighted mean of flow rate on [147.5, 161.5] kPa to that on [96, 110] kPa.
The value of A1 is 0.62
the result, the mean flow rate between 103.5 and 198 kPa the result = 35.1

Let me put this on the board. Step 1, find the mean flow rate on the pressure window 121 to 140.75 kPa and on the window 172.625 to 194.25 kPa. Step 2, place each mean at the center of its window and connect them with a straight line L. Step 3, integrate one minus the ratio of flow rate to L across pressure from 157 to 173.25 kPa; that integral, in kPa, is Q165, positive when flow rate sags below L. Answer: 7.3 kPa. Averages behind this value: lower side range 43.8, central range 19.4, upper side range 30.1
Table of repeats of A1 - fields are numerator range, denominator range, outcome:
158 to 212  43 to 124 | 0.68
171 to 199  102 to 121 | 0.70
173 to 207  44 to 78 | 0.76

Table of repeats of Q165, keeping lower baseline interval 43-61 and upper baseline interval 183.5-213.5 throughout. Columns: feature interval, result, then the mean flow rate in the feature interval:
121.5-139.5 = -0.3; 44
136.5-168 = 8.5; 30.9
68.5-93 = 0.1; 45.2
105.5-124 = -0.1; 44.1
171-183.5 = 5.5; 23.1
